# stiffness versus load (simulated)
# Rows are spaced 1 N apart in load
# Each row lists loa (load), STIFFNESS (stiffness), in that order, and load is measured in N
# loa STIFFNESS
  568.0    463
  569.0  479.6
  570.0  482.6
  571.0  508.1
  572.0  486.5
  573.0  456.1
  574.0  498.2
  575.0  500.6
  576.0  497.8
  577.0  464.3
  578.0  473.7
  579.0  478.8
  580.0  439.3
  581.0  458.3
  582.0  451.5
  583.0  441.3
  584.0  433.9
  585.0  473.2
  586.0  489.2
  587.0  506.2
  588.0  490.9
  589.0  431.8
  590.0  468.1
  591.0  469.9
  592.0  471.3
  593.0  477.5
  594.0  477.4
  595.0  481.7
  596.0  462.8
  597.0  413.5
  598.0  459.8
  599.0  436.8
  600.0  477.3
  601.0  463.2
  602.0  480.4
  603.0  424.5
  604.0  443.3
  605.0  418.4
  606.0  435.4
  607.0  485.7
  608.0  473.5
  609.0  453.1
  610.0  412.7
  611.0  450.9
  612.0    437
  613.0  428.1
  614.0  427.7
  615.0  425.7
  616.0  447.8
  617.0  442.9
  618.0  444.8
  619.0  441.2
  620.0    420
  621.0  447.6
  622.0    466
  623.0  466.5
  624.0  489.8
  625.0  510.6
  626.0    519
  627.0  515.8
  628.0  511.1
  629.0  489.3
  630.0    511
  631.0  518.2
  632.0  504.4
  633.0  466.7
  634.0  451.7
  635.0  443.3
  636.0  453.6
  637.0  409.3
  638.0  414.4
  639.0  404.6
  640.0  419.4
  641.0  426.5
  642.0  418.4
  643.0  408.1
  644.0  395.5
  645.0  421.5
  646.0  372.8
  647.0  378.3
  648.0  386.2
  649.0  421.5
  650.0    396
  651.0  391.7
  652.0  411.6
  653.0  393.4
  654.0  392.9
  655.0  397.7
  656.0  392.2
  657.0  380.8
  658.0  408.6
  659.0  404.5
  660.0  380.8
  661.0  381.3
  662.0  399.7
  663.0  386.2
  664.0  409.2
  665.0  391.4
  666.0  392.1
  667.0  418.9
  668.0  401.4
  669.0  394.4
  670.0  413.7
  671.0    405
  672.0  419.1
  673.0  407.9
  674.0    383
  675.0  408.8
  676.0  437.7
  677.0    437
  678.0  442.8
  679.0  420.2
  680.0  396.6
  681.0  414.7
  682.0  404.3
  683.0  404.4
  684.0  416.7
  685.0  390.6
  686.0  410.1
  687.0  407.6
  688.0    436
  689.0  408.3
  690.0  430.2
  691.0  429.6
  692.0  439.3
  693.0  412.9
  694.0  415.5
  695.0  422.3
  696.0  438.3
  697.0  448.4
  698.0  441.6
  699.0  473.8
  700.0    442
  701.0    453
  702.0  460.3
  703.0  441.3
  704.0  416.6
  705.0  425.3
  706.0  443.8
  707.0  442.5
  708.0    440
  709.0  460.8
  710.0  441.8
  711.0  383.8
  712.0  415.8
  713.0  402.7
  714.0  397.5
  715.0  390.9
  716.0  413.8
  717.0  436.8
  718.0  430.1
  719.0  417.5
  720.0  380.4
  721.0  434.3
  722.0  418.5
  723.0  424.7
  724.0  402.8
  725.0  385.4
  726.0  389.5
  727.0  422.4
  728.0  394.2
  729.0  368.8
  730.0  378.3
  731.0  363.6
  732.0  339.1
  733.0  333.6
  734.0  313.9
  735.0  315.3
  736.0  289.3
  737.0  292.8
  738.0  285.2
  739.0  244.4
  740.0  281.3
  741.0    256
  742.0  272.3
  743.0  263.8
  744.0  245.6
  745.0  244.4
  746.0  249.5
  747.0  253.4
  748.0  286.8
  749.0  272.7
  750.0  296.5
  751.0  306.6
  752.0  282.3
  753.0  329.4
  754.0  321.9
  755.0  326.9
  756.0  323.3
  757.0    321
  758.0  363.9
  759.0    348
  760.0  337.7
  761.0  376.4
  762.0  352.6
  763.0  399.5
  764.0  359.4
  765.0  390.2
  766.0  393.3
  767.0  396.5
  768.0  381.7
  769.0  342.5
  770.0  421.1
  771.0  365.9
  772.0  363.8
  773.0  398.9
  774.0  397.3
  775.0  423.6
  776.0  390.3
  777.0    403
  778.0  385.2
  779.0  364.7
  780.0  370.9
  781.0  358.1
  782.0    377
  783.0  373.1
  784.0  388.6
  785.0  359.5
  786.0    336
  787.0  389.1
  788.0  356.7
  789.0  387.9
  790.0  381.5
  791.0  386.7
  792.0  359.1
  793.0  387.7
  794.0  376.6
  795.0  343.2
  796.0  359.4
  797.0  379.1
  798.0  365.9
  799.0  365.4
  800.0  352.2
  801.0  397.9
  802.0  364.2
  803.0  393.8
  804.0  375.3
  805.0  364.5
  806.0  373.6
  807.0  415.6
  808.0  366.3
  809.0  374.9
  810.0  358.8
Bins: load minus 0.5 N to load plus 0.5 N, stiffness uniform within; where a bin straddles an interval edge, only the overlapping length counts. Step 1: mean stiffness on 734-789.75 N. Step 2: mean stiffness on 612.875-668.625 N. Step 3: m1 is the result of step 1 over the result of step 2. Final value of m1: 0.8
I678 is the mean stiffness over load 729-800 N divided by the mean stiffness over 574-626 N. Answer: 0.75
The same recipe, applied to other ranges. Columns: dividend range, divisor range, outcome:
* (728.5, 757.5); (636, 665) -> 0.74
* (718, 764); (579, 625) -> 0.73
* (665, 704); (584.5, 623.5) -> 0.93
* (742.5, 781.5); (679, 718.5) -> 0.81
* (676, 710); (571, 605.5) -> 0.92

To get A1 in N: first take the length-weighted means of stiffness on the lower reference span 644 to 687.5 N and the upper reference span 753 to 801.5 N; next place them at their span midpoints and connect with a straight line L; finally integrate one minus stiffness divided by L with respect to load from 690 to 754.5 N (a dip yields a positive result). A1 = 2.4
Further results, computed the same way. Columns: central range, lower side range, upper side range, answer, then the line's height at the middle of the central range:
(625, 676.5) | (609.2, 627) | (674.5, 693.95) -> 1.7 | 436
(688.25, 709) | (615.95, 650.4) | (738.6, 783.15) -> -2.4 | 391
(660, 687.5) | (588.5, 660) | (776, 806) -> 0.9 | 421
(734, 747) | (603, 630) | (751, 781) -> 3.8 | 381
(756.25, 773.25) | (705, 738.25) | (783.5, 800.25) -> 0.3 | 378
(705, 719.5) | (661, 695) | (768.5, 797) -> -0.8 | 400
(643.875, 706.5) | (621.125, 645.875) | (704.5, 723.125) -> 3.7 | 439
